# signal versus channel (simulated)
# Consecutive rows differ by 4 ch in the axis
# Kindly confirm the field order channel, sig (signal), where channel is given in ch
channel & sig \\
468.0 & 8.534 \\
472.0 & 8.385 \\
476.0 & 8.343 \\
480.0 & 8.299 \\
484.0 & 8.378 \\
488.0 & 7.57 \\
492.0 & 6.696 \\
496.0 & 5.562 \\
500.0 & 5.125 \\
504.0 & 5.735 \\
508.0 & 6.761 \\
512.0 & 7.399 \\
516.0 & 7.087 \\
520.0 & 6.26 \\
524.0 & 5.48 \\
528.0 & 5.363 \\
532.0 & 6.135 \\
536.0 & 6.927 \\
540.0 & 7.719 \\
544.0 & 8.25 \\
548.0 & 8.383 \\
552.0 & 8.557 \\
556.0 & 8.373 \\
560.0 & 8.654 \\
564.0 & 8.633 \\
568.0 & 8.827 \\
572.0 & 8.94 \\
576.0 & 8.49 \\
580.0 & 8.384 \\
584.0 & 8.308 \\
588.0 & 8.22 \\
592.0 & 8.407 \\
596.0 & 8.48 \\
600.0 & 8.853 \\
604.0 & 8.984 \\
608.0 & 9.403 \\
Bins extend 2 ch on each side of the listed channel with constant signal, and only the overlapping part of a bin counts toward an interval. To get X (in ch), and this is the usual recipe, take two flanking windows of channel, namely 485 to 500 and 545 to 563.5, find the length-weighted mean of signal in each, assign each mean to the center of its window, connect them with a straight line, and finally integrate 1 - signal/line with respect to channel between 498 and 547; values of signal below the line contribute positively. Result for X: 6.1 ch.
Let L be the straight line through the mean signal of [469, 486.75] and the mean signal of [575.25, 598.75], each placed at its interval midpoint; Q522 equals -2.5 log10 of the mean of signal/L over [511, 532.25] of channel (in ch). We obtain 0.32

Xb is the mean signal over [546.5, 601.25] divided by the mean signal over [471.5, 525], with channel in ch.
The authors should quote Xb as 1.23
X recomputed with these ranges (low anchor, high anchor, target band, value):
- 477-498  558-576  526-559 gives 3.3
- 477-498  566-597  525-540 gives 3.0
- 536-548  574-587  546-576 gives -1.8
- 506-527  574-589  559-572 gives -1.4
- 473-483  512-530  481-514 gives 3.0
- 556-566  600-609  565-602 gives 1.3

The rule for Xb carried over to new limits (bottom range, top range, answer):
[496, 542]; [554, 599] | 1.35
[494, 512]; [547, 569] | 1.43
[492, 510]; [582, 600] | 1.43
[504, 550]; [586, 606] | 1.26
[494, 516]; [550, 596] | 1.37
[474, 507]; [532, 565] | 1.16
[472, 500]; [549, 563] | 1.16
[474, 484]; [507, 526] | 0.79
